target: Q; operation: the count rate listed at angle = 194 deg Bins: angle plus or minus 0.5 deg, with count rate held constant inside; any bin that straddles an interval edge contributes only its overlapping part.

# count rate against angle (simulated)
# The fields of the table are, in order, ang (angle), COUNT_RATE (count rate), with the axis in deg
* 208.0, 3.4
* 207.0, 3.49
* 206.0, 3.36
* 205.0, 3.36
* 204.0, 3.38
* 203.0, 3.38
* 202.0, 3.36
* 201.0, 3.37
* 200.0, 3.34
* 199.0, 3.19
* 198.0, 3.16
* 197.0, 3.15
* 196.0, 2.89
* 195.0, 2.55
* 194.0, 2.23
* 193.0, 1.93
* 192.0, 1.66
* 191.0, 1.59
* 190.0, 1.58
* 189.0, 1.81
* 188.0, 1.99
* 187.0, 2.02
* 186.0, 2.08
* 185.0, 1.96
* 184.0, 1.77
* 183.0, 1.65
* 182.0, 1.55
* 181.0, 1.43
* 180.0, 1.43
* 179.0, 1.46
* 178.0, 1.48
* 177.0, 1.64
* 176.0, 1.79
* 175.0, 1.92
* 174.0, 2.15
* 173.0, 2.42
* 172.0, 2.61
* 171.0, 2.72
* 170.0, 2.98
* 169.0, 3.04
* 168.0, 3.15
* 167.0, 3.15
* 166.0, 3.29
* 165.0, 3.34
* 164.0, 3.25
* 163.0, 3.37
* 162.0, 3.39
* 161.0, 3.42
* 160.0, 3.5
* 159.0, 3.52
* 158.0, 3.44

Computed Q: 2.23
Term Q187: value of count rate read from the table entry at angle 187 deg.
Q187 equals 2.02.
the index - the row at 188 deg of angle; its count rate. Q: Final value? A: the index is 1.99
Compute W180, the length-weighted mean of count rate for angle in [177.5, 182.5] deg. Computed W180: 1.47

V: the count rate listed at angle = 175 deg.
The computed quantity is 1.92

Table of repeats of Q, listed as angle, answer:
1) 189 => 1.81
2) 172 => 2.61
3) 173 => 2.42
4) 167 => 3.15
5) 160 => 3.5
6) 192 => 1.66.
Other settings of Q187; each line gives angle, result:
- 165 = 3.34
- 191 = 1.59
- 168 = 3.15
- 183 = 1.65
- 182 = 1.55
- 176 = 1.79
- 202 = 3.36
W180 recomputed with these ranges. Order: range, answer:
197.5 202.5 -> 3.28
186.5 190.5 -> 1.85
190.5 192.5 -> 1.62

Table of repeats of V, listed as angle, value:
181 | 1.43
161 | 3.42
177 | 1.64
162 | 3.39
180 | 1.43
